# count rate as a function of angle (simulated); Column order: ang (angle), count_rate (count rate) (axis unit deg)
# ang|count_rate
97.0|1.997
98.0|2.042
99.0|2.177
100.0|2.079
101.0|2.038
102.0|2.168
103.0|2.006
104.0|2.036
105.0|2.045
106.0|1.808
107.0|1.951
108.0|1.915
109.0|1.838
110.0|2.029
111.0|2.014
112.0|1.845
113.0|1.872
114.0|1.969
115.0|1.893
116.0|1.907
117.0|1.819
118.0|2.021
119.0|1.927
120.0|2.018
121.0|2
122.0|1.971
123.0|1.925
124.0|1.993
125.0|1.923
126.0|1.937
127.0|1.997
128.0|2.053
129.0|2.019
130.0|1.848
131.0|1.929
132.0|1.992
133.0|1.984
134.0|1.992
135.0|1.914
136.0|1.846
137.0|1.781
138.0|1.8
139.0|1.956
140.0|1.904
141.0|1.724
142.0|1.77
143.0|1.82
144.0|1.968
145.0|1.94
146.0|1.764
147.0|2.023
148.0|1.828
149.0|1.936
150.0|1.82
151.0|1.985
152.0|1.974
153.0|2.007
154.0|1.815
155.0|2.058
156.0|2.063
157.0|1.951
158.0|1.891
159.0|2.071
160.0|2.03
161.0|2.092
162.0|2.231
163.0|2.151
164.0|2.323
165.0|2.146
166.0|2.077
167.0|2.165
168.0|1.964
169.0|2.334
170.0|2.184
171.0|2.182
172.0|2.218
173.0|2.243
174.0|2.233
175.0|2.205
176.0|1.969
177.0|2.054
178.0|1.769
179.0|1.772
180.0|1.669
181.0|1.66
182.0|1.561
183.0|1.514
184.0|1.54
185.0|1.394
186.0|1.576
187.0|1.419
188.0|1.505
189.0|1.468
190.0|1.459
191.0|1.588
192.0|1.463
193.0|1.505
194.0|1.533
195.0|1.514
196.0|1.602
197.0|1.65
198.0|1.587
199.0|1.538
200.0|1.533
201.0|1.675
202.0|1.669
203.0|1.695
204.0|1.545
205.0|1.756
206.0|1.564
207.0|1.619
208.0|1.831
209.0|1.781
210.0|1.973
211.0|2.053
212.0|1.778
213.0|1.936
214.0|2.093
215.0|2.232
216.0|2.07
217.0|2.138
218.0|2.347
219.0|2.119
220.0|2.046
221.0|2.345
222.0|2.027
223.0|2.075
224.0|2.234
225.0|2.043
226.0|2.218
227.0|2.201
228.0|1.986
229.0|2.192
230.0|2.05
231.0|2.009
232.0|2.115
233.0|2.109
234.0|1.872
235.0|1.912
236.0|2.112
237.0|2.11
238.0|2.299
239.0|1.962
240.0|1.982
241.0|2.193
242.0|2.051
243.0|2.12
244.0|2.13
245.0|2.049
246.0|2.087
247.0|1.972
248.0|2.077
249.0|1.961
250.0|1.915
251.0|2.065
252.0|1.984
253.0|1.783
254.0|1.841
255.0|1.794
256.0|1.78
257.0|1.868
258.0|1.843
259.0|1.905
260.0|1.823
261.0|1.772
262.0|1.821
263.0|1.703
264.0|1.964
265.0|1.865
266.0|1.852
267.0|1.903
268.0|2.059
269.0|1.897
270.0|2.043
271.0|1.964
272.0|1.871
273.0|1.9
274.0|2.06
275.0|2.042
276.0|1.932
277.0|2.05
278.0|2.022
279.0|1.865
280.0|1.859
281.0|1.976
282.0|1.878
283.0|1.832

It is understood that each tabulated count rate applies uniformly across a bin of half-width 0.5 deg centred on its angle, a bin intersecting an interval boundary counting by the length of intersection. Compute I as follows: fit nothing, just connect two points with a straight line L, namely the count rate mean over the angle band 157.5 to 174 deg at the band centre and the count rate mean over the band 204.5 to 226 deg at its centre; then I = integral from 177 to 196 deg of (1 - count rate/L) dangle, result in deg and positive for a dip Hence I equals 4.8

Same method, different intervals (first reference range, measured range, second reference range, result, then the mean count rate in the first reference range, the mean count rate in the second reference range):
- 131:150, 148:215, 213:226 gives 5.8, 1.89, 2.14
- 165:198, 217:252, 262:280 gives -4.0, 1.78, 1.94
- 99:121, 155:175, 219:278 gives -1.6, 1.97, 2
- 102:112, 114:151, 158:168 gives 2.2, 1.96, 2.12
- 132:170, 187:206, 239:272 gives 3.8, 1.98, 1.94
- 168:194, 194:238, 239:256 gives -0.8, 1.78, 1.99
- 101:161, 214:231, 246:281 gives -1.9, 1.94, 1.92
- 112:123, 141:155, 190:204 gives -0.8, 1.93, 1.58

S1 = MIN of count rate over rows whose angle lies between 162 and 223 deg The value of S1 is 1.394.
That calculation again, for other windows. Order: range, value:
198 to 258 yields 1.533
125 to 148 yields 1.724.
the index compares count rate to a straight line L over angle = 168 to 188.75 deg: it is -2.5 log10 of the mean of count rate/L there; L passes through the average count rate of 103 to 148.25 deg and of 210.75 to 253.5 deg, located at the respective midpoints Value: 0.08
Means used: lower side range 1.92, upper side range 2.07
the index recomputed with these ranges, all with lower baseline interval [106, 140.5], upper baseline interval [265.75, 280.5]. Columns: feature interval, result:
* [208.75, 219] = -0.06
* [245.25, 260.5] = 0.02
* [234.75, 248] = -0.07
